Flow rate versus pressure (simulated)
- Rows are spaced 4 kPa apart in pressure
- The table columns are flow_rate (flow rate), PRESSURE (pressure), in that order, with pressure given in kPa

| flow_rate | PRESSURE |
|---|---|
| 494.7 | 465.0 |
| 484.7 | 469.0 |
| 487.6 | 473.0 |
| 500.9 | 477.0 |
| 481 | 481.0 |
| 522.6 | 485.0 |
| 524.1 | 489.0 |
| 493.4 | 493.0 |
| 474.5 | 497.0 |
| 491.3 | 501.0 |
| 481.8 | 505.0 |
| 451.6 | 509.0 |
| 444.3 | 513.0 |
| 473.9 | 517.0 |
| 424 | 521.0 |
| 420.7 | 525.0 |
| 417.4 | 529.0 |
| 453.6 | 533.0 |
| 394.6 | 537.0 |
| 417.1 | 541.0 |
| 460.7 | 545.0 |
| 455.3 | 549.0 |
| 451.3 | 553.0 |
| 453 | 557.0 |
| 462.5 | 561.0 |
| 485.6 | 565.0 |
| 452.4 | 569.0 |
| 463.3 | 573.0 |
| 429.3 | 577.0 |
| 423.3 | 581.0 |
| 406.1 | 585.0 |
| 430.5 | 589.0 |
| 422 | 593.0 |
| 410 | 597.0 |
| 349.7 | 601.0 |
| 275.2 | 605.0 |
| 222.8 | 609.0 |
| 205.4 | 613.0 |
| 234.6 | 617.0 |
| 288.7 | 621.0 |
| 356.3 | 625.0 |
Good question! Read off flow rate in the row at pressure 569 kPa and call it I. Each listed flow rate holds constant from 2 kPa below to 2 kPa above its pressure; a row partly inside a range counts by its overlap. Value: 452.4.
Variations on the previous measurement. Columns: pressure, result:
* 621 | 288.7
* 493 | 493.4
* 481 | 481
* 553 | 451.3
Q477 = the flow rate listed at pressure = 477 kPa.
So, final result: 500.9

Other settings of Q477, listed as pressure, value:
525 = 420.7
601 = 349.7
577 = 429.3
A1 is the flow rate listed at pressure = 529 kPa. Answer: 417.4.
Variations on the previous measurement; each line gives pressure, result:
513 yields 444.3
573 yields 463.3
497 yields 474.5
